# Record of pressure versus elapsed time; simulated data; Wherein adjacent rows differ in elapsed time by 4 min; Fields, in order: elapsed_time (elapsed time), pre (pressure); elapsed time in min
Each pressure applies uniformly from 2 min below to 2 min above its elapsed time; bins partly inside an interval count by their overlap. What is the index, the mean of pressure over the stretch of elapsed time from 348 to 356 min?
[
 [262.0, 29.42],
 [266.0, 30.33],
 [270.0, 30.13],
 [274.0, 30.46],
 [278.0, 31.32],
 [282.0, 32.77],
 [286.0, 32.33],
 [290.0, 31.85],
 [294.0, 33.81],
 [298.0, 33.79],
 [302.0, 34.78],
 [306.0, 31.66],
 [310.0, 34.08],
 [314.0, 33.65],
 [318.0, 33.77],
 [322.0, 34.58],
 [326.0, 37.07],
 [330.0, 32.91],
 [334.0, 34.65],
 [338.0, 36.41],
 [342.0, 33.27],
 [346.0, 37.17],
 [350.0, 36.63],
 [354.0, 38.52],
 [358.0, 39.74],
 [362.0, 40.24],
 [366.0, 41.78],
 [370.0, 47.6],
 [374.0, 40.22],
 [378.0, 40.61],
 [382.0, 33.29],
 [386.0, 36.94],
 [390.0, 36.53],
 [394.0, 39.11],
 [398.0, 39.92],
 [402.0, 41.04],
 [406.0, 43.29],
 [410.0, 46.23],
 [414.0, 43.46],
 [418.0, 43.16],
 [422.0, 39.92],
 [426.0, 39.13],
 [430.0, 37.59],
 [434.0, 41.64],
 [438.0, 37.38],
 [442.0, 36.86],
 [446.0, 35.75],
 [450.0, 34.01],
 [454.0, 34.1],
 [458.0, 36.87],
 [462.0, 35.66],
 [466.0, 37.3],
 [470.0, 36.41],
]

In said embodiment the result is 37.6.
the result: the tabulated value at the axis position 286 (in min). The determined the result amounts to 32.33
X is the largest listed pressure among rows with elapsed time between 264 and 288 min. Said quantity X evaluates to 32.77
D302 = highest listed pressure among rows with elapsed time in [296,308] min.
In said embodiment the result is 34.78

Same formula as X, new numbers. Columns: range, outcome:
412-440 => 43.46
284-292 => 32.33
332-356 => 38.52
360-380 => 47.6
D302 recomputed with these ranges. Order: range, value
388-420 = 46.23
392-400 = 39.92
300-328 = 37.07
